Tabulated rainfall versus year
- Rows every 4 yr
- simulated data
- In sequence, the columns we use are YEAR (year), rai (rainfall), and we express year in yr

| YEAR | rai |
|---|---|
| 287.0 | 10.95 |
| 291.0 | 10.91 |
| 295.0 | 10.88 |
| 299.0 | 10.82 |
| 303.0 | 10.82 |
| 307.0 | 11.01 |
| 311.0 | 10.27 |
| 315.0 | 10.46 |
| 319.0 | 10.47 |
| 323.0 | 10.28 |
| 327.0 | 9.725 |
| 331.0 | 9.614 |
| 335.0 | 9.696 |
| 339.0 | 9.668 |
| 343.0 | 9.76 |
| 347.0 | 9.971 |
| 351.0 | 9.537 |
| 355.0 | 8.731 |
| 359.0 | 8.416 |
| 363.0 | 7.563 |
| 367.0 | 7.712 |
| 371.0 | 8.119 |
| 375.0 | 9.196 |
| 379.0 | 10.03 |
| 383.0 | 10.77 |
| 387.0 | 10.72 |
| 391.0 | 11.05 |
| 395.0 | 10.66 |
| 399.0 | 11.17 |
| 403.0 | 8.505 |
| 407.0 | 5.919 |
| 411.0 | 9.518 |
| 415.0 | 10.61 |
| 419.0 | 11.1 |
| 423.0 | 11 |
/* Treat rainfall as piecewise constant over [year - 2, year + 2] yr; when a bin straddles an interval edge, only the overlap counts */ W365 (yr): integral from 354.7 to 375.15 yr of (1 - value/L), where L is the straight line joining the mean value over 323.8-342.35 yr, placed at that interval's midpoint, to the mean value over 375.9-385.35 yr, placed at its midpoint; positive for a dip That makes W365 3.9 yr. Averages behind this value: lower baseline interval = 9.72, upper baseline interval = 10.3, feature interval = 8.17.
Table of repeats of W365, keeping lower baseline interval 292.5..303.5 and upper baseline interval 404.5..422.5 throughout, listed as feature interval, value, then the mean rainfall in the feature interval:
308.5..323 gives 0.3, 10.4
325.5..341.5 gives 1.1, 9.68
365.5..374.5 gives 1.6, 8.14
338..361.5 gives 2.1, 9.3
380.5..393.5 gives -1.4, 10.8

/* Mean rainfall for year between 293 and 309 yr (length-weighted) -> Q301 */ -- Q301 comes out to 10.9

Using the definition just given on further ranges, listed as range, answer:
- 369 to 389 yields 9.77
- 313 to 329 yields 10.2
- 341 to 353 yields 9.76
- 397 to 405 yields 9.84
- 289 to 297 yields 10.9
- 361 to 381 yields 8.52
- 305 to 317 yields 10.6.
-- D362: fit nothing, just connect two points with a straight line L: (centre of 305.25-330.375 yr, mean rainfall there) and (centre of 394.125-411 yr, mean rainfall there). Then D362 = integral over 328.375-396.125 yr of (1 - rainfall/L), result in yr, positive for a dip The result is 1.0 yr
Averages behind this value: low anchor 10.3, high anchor 9.01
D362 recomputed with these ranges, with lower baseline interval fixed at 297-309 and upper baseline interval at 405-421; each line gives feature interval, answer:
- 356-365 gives 1.8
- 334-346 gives 0.7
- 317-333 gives 0.8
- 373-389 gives -0.7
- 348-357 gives 0.8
